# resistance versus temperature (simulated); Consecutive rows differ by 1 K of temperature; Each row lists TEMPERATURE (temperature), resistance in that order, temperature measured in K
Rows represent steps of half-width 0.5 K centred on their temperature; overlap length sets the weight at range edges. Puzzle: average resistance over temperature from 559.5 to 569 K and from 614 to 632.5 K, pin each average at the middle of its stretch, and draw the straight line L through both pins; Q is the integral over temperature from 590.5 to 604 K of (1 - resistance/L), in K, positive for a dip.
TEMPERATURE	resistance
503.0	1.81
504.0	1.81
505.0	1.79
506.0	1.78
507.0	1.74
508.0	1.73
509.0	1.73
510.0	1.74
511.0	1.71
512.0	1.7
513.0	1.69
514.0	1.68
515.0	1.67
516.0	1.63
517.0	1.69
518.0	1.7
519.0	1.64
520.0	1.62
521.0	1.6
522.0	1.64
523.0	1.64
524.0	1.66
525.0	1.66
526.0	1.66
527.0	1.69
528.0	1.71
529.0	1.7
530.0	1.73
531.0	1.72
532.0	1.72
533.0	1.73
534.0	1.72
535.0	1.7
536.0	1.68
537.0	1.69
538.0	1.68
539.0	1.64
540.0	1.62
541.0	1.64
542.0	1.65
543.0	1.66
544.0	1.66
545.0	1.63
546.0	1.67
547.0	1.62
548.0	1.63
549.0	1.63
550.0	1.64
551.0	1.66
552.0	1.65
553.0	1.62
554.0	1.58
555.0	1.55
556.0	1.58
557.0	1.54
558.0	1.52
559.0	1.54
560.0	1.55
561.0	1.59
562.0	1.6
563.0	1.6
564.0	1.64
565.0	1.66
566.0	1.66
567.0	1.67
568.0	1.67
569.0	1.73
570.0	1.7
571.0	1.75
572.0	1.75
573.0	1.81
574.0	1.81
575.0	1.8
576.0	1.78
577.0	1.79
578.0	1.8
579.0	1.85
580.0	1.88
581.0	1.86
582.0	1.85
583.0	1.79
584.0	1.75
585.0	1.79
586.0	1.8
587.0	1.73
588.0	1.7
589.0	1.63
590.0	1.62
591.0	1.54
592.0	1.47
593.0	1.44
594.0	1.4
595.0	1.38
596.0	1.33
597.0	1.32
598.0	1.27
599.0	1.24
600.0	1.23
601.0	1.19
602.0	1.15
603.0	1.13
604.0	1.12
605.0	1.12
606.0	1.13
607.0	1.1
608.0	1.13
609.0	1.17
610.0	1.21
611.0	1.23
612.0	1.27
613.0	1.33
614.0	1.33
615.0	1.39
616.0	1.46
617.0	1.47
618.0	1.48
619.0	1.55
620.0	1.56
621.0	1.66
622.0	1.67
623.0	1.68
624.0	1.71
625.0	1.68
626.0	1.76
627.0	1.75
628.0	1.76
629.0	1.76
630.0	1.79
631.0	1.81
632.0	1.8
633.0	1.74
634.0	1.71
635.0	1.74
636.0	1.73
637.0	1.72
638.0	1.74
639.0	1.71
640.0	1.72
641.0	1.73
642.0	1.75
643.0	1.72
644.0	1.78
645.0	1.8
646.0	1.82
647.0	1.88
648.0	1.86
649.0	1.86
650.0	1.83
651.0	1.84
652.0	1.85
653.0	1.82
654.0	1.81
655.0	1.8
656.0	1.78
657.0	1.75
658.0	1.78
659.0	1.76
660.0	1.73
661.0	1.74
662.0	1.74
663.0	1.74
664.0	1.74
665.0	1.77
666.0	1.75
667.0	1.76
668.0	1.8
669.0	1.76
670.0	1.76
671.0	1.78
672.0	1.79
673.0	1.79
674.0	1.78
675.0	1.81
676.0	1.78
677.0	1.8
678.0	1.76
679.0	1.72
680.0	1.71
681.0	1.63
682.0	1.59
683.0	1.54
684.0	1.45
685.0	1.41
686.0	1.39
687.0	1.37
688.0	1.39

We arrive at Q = 2.7 K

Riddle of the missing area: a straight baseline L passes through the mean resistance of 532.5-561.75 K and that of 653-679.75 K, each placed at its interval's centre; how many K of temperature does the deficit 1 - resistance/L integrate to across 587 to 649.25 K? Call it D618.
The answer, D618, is 6.7 K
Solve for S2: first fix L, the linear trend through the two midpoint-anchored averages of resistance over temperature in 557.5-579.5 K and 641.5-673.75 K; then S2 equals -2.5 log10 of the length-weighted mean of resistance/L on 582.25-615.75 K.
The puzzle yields 0.24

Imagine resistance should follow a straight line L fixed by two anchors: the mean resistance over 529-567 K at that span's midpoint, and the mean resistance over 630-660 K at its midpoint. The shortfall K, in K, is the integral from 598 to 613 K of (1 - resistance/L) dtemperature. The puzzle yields 4.71 K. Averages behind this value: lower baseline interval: 1.64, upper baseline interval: 1.78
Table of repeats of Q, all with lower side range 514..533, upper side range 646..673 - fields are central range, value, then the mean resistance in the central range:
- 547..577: 0.9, 1.65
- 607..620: 3.1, 1.33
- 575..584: -0.5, 1.82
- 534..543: 0.1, 1.67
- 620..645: 0.5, 1.73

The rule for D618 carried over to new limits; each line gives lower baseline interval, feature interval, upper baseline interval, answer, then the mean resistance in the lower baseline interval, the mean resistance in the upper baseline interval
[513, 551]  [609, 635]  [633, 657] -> 2.7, 1.67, 1.78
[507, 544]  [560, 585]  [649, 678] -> -0.3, 1.68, 1.78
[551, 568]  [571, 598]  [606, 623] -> -3.1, 1.6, 1.38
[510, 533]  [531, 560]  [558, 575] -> 0.6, 1.68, 1.67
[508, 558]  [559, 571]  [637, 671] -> 0.3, 1.66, 1.78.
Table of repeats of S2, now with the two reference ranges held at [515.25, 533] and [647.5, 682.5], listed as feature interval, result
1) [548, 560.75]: 0.07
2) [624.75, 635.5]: -0.01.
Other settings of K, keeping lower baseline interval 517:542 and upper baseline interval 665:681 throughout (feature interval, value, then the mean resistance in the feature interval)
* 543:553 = 0.3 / 1.64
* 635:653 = -0.4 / 1.78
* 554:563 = 0.7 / 1.56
